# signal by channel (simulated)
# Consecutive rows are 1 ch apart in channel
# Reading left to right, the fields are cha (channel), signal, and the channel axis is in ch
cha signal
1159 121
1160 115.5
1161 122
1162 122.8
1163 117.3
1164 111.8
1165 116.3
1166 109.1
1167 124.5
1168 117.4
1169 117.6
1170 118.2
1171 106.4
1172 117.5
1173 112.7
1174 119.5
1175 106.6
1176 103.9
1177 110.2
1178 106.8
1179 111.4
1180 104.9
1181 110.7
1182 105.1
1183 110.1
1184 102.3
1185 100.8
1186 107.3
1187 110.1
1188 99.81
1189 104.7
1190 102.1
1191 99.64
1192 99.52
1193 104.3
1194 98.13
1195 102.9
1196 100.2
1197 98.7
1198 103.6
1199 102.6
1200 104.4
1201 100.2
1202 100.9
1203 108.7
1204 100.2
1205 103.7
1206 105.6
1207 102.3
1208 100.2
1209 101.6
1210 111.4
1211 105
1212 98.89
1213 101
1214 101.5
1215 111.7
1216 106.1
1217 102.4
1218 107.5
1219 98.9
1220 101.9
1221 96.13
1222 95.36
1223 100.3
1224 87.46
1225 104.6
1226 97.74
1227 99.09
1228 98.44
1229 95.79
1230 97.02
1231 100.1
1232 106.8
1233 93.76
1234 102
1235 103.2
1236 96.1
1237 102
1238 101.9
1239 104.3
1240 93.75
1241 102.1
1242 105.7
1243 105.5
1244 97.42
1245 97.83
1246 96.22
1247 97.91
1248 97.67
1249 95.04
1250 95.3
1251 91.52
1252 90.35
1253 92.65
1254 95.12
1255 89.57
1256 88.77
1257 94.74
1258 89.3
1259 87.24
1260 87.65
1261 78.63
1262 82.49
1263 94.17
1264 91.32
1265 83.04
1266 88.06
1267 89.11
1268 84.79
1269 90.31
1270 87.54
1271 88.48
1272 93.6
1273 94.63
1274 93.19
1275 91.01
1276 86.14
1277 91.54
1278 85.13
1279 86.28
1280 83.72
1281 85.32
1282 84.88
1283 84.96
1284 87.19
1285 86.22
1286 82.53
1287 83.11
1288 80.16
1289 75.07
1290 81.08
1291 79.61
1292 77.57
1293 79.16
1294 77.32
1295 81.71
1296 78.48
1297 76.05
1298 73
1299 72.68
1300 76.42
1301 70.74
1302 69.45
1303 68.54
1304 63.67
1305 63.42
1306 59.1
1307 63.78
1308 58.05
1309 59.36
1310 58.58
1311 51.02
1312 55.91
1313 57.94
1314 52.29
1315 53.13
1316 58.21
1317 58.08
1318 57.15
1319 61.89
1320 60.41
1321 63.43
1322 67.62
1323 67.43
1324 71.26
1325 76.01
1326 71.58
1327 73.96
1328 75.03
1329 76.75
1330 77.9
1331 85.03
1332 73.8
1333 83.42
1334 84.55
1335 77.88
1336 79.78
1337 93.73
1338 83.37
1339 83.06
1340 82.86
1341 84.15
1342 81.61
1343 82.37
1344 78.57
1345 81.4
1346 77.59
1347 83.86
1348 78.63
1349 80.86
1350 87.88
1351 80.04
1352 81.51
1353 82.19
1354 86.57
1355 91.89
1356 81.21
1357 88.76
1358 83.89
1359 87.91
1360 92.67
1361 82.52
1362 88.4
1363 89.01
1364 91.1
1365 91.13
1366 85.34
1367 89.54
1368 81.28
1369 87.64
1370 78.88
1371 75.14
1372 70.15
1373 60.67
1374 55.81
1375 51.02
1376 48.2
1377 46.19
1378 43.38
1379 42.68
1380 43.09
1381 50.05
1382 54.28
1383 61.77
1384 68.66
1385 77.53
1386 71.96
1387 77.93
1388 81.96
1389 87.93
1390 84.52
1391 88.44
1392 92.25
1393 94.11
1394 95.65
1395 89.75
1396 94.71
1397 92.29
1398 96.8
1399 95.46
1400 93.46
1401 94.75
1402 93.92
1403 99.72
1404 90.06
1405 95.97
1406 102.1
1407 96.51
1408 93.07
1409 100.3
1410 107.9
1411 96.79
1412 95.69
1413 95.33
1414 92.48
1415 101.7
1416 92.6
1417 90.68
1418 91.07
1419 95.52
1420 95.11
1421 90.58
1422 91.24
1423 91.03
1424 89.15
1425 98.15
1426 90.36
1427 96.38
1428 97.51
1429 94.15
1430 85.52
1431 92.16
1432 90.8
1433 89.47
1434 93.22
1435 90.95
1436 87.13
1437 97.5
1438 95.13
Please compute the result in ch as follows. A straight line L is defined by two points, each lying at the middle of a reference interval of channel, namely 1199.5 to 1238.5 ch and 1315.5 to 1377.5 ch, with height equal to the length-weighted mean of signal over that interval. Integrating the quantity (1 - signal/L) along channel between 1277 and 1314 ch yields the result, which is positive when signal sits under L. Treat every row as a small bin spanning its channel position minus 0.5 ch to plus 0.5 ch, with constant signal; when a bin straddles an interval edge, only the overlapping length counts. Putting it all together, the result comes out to 5.67 ch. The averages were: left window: 101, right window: 77.3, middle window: 73.8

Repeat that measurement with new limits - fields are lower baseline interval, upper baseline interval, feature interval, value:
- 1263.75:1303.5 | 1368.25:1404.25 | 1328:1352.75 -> -0.8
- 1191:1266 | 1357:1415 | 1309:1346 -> 6.9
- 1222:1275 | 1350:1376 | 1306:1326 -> 5.9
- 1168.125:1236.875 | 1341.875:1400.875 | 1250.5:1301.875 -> 4.3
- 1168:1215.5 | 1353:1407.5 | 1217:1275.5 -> 1.9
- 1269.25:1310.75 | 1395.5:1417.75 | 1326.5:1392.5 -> 8.4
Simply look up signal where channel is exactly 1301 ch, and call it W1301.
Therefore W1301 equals 70.74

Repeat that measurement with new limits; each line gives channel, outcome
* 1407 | 96.51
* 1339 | 83.06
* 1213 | 101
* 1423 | 91.03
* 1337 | 93.73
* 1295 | 81.71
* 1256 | 88.77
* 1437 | 97.5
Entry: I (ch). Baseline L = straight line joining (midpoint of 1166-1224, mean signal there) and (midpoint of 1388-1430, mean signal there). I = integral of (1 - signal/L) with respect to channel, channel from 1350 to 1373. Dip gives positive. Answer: 2.9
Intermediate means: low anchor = 105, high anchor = 94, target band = 84.4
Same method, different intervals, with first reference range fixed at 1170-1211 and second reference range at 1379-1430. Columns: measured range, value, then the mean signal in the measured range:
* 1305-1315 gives 4.0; 57.4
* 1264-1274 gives 1.0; 89.2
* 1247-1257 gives 0.7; 93.2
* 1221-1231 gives 0.5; 97.4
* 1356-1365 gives 0.4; 87.8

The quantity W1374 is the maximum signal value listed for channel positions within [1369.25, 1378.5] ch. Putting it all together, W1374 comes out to 78.88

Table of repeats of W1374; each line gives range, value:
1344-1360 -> 92.67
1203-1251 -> 111.7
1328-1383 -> 93.73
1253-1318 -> 95.12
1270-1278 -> 94.63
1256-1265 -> 94.74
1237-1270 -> 105.7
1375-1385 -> 77.53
